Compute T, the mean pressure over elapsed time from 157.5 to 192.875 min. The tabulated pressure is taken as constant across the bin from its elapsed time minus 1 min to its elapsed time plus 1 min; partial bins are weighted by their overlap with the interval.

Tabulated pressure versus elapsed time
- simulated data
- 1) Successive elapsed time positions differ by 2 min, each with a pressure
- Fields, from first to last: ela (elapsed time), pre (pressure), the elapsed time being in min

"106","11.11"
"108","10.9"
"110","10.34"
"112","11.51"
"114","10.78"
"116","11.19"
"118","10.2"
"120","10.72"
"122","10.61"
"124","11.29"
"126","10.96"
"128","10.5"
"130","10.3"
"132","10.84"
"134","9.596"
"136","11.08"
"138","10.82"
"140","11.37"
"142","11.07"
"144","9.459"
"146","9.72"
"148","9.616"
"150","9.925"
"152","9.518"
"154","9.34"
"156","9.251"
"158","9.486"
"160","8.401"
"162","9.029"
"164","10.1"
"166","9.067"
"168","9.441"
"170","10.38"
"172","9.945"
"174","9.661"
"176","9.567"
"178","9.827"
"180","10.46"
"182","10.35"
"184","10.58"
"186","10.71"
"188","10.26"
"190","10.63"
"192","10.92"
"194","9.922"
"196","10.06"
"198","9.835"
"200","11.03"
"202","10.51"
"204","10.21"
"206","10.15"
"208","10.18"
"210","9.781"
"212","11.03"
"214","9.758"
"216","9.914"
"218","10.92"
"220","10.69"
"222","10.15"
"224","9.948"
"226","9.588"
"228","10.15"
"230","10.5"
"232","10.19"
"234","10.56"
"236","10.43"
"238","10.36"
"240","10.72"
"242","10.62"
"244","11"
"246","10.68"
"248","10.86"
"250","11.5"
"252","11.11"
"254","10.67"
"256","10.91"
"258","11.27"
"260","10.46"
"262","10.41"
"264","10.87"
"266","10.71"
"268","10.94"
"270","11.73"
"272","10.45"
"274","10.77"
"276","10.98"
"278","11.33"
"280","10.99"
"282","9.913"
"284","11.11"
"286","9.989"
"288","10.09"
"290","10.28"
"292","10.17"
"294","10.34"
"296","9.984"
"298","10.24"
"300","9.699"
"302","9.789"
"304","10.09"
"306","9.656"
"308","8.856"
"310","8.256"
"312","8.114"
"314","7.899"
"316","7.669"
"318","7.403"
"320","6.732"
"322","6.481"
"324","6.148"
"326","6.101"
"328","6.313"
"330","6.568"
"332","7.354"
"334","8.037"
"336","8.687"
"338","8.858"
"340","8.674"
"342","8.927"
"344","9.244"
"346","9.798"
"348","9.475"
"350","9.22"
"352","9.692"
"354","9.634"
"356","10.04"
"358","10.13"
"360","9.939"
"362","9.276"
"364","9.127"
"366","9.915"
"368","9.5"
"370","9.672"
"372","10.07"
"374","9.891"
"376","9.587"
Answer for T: 9.94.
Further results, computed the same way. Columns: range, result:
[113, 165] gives 10.2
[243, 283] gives 10.9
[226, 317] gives 10.3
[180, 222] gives 10.4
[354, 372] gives 9.72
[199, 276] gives 10.6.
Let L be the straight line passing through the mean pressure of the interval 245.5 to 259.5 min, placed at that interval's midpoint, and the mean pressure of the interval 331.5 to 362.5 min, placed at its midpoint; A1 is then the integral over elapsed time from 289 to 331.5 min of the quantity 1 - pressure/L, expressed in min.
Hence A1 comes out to 6.56 min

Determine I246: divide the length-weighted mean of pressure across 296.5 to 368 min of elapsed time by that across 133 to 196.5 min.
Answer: 0.87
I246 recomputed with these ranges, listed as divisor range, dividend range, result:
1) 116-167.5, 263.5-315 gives 1.00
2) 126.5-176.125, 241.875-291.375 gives 1.09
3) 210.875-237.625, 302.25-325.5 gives 0.77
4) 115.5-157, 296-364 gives 0.83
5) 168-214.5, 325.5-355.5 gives 0.83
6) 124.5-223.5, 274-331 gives 0.89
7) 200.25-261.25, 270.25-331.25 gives 0.87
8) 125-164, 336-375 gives 0.95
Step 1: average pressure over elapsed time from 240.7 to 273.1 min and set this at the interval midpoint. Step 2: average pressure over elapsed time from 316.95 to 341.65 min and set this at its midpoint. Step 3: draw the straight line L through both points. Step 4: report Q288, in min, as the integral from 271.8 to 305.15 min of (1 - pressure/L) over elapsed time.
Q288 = -3.7 min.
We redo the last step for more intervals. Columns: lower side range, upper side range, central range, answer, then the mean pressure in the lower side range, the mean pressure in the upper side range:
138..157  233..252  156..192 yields 1.1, 9.97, 10.8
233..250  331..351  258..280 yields -1.5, 10.7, 8.83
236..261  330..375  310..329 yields 5.3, 10.8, 9.26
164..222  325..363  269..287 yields -2.7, 10.2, 8.74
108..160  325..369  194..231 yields -1.7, 10.4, 8.84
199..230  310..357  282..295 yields -2.0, 10.3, 8.14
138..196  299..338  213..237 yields -2.8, 9.95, 7.91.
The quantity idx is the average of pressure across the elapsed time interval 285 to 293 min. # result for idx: 10.1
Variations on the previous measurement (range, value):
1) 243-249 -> 10.8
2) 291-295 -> 10.3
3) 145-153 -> 9.69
